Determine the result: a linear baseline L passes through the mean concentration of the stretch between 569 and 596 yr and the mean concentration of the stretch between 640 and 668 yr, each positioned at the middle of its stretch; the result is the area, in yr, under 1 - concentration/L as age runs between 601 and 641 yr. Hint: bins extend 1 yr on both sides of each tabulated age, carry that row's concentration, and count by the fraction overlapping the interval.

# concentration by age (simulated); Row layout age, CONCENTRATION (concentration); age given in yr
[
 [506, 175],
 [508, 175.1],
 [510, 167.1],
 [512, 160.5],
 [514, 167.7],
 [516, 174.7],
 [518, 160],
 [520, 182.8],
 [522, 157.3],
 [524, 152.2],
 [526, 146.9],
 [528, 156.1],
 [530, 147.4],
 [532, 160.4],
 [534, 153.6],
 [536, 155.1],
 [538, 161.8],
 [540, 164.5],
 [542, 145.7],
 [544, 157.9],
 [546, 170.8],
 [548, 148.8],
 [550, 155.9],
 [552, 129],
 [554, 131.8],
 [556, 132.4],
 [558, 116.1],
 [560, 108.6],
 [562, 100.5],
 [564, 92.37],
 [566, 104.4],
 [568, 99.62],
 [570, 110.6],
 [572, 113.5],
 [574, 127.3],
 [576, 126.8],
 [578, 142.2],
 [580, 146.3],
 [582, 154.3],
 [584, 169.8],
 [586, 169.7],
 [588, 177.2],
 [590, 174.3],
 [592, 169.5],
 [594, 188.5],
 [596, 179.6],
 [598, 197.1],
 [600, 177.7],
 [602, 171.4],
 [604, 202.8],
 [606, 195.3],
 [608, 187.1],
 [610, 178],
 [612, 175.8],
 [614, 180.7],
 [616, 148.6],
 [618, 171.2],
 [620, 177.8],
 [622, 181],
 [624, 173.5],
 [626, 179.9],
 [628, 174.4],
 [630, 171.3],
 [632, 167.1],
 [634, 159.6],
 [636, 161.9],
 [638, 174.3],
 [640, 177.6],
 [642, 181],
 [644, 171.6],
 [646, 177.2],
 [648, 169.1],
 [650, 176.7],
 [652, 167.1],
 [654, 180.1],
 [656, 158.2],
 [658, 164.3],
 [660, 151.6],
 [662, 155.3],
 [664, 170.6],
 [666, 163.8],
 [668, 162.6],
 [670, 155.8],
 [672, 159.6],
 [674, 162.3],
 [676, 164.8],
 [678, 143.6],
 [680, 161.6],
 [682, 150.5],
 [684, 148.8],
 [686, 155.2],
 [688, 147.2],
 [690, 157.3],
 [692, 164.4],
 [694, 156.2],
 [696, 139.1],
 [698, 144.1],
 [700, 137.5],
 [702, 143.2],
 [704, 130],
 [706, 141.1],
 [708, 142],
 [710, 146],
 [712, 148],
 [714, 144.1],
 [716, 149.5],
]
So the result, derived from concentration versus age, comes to -3.6 yr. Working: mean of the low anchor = 153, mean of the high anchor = 168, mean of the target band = 175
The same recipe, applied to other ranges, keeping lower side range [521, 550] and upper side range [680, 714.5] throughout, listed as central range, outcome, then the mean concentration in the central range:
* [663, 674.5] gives -1.1 yr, 162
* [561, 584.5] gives 4.7 yr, 123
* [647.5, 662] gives -1.6 yr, 166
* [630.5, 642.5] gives -1.6 yr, 170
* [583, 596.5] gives -2.0 yr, 175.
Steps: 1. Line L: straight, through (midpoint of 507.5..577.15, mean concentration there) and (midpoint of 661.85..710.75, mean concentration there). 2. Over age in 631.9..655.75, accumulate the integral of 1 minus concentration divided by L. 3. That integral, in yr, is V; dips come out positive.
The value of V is -3.6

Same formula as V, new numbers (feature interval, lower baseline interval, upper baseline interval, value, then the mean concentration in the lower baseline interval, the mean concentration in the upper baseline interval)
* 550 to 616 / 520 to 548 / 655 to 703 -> 2.17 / 157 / 155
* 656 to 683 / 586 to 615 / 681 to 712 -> -0.37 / 182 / 147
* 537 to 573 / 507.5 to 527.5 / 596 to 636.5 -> 8.19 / 164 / 177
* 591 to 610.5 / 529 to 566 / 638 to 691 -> -4.48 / 140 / 163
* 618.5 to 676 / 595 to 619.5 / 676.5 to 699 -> -0.86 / 180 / 152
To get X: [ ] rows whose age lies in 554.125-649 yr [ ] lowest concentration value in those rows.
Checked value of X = 92.37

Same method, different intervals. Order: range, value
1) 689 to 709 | 130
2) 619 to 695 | 143.6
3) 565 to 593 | 99.62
